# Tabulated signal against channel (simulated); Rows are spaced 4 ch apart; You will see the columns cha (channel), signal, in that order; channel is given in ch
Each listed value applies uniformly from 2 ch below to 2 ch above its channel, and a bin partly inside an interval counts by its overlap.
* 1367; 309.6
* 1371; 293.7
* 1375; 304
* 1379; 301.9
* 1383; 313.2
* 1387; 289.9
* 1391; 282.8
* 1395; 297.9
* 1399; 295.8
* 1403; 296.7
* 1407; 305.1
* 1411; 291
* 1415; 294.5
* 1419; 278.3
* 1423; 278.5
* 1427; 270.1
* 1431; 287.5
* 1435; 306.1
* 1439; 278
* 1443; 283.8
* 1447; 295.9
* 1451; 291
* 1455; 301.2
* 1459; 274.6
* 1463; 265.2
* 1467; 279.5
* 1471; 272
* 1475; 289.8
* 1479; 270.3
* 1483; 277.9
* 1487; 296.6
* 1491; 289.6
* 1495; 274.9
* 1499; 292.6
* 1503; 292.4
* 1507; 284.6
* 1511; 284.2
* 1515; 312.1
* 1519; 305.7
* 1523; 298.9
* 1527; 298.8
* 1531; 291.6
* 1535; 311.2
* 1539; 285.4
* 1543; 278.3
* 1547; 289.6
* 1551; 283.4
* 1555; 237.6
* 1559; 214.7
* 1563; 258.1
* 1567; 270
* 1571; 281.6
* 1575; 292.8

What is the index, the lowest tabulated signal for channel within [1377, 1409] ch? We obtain 282.8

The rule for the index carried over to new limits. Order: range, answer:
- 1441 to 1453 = 283.8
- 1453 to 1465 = 265.2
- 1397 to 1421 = 278.3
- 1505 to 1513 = 284.2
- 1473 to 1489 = 270.3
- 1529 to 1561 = 214.7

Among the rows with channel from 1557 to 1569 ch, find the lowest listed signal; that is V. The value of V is 214.7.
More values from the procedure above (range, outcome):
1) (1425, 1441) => 270.1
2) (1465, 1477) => 272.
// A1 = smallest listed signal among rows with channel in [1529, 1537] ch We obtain 291.6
